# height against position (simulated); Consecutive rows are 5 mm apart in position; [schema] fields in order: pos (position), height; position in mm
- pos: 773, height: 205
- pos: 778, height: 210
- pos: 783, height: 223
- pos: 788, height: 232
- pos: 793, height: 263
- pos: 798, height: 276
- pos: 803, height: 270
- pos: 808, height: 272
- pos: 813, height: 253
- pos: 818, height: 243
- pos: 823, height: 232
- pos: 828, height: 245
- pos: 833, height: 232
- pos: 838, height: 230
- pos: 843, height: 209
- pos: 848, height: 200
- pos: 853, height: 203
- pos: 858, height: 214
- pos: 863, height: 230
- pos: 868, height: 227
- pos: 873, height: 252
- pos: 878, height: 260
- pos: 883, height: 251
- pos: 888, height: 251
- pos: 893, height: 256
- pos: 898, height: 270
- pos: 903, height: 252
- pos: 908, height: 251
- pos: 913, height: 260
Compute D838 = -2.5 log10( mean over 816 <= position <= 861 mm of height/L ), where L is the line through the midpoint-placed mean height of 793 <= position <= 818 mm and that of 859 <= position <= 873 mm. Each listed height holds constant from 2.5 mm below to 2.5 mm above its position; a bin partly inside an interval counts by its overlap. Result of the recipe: 0.11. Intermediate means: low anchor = 265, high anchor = 231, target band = 223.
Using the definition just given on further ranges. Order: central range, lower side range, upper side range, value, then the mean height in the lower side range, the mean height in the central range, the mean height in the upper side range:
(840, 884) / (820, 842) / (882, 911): 0.08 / 233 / 227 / 255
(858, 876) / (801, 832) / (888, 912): 0.09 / 251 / 234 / 257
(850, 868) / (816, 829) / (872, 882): 0.16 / 239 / 217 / 256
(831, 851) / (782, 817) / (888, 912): 0.18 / 256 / 217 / 257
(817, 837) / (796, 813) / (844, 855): -0.01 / 270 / 237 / 202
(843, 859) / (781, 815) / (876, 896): 0.24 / 256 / 205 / 255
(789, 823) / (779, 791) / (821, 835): -0.12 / 227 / 259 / 237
